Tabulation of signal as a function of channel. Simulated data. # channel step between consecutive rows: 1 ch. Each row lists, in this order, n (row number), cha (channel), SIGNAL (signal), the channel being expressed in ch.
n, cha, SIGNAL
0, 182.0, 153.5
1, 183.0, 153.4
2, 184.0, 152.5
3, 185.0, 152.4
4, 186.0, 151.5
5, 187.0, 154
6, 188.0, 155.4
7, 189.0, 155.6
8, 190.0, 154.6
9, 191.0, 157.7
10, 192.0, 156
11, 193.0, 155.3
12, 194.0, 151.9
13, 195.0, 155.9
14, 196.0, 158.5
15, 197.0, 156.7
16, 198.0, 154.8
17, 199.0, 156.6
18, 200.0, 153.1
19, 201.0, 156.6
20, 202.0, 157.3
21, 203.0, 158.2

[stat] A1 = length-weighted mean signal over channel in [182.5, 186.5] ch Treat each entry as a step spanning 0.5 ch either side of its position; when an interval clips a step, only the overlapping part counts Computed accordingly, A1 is 152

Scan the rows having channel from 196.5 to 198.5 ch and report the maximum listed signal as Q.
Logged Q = 156.7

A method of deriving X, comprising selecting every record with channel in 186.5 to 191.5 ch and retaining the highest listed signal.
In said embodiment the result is 157.7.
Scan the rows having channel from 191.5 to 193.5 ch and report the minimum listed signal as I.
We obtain 155.3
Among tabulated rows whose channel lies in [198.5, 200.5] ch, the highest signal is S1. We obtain 156.6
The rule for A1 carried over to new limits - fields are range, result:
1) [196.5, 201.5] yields 156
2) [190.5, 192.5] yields 157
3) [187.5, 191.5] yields 156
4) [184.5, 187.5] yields 153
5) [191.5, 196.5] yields 156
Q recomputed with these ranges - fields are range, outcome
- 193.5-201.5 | 158.5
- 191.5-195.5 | 156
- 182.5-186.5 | 153.4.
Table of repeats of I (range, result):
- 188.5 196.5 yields 151.9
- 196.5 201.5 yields 153.1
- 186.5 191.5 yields 154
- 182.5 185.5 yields 152.4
